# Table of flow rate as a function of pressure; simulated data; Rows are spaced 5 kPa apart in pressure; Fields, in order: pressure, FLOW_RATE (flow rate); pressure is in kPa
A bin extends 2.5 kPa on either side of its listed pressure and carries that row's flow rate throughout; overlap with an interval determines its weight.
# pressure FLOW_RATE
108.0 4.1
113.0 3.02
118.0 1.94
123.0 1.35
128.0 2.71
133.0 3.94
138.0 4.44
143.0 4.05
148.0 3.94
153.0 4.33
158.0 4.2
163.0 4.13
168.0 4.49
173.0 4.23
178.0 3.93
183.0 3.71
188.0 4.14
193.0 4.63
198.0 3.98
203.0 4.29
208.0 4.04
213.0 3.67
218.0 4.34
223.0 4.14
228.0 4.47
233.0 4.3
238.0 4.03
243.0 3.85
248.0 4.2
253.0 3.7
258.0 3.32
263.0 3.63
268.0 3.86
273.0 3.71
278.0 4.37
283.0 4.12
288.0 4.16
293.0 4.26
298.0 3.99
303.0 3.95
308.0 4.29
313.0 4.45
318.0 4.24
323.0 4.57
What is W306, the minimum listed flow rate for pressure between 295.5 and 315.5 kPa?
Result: 3.95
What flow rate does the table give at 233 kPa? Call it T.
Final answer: 4.3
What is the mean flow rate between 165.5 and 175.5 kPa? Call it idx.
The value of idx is 4.36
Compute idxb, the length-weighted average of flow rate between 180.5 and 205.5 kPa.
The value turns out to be 4.15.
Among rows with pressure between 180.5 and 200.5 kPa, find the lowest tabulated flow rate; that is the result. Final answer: 3.71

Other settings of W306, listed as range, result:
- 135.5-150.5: 3.94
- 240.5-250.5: 3.85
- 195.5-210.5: 3.98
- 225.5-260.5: 3.32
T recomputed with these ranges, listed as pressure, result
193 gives 4.63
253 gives 3.7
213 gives 3.67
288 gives 4.16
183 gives 3.71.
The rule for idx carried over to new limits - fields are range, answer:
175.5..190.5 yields 3.93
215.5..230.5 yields 4.32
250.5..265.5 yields 3.55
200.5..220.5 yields 4.08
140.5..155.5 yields 4.11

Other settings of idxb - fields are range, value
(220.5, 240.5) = 4.24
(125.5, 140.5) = 3.7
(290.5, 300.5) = 4.12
